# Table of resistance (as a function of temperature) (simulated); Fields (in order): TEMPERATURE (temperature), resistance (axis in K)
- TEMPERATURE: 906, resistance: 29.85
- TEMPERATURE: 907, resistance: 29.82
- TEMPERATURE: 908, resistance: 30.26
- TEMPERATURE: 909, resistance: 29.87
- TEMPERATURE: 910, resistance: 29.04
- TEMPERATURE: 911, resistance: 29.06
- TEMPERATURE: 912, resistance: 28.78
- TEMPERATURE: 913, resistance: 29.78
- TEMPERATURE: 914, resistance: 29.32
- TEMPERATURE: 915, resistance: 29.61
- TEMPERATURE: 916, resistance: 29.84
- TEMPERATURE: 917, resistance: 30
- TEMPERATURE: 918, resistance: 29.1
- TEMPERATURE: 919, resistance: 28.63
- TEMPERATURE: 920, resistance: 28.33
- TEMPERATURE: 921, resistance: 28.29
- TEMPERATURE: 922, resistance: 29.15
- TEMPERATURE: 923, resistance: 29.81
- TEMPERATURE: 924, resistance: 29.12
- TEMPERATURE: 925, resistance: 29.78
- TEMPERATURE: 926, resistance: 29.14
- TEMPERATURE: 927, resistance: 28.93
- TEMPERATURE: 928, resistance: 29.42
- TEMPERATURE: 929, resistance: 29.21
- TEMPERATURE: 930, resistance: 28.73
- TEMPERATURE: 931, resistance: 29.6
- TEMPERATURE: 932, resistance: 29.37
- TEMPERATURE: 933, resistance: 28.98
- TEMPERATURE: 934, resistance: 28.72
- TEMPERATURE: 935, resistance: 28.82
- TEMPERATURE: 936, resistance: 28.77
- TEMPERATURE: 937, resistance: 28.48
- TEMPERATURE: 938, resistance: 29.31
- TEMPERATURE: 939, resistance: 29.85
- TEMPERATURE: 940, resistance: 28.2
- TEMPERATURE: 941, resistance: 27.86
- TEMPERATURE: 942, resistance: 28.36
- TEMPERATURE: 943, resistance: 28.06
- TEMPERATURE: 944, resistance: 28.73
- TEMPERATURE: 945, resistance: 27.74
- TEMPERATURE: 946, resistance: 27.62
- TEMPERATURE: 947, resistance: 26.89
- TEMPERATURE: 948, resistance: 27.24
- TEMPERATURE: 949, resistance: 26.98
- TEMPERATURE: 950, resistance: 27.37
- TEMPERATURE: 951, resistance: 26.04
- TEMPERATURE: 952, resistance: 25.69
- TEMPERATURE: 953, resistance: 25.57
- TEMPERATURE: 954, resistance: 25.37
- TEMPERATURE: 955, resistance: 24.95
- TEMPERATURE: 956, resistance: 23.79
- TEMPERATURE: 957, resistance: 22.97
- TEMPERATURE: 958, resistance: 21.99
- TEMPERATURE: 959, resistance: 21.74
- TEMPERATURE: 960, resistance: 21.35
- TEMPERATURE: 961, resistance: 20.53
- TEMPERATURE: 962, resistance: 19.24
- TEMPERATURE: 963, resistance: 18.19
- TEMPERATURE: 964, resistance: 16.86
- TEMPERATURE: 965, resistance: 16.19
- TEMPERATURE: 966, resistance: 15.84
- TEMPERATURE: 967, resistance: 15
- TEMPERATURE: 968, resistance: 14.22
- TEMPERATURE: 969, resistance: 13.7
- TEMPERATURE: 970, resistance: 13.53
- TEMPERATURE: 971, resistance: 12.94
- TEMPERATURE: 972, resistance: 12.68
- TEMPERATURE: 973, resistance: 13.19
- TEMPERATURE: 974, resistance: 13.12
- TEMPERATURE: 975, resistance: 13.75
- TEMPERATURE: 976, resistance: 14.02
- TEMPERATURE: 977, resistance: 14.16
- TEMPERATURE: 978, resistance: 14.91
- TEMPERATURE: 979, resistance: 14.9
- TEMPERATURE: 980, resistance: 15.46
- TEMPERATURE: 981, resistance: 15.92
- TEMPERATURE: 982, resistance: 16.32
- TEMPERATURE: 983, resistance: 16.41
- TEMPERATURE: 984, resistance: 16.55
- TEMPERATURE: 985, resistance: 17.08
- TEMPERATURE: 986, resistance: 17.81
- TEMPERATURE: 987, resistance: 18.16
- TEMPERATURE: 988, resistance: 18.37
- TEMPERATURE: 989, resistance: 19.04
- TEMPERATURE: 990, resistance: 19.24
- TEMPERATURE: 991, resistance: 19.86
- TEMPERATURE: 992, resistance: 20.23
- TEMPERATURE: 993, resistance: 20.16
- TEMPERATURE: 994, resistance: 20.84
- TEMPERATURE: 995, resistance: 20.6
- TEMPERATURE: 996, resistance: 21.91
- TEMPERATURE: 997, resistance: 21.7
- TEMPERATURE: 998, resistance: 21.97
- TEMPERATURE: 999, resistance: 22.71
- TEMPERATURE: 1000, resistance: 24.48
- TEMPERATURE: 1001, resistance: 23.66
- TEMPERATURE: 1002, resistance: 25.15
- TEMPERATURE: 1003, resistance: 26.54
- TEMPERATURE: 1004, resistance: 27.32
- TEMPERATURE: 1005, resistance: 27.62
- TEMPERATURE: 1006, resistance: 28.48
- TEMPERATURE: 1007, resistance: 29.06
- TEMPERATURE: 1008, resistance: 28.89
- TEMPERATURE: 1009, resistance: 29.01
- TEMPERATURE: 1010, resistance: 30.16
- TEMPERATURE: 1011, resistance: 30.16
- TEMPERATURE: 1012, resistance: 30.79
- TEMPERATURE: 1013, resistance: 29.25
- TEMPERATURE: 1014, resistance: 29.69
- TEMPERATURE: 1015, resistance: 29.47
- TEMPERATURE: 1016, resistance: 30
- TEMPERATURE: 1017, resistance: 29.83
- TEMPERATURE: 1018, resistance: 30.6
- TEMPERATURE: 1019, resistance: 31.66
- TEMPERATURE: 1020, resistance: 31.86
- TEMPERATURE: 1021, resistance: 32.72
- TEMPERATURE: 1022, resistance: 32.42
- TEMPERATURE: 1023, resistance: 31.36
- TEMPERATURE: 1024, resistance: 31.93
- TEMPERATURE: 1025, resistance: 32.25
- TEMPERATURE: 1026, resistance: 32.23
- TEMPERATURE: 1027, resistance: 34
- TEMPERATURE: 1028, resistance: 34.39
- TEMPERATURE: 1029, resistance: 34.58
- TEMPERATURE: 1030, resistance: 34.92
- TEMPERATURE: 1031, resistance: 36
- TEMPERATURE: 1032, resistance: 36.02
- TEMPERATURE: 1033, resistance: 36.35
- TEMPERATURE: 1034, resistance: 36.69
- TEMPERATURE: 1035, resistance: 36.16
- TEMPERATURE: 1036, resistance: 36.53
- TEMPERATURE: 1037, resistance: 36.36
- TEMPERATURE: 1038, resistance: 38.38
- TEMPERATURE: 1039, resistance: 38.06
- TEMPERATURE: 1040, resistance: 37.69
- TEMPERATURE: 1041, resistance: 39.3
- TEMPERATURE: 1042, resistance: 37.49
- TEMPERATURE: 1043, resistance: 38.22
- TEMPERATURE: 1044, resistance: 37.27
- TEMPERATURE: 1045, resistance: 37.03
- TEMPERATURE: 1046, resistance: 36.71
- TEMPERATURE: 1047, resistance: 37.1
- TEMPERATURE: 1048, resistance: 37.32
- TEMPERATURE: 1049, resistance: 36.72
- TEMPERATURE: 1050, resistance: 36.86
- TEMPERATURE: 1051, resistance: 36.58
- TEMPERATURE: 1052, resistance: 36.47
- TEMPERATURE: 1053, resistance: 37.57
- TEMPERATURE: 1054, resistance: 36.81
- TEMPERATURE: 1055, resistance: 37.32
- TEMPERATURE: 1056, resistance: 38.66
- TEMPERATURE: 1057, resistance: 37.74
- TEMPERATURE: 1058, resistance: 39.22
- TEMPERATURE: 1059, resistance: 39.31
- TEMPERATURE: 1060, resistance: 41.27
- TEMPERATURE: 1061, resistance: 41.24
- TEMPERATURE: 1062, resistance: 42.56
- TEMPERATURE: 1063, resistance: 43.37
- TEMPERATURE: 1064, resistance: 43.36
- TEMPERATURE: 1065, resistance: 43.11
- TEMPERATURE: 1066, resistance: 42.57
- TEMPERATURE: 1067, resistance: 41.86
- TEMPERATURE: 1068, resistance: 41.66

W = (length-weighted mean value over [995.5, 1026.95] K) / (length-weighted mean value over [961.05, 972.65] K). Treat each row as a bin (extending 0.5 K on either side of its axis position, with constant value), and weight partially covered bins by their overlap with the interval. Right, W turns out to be 1.85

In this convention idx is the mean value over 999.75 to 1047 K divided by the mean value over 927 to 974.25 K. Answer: 1.4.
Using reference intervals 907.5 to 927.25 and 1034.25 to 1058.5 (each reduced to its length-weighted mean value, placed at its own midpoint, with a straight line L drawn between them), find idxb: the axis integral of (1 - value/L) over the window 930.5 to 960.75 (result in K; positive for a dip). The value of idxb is 4.1 K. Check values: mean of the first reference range 29.3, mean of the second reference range 37.4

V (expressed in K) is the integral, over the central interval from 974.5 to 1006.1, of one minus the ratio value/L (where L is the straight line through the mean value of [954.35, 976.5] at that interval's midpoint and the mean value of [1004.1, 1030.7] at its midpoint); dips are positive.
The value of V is 5.7 K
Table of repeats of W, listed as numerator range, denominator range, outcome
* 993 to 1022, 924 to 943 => 0.94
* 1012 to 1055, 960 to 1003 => 1.96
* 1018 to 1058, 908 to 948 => 1.24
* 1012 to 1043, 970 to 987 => 2.26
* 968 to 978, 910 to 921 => 0.46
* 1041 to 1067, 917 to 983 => 1.67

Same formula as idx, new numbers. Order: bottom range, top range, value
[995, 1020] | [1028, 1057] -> 1.35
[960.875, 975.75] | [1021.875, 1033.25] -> 2.24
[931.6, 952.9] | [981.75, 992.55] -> 0.65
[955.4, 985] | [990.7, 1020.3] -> 1.60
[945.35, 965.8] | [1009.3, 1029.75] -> 1.35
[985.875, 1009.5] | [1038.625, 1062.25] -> 1.65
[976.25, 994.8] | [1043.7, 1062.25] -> 2.17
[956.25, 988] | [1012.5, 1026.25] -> 1.88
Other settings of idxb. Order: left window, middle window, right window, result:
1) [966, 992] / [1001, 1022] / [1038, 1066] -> -2.8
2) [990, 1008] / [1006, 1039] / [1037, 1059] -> -2.5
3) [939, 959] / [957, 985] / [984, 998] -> 8.2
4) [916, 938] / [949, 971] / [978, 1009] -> 4.2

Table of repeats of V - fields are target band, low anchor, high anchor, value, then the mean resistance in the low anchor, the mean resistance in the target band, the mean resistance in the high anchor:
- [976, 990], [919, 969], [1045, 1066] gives 6.37 K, 25.7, 16.6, 39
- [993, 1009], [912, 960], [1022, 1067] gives 4.23 K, 27.8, 24.7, 37.4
